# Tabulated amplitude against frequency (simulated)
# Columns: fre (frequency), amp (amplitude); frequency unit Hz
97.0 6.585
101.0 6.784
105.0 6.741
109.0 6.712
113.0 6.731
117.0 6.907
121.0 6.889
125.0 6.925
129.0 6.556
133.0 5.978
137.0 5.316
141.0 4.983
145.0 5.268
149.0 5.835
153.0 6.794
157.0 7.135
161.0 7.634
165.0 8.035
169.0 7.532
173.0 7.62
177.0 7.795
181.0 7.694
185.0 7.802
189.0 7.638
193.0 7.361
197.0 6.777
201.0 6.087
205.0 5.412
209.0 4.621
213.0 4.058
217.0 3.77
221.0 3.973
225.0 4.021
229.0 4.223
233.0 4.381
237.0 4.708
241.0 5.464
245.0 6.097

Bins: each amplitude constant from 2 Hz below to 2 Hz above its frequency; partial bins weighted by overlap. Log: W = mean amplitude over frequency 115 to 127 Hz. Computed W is 6.91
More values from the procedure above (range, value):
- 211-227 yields 3.96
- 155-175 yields 7.59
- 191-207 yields 6.41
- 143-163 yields 6.53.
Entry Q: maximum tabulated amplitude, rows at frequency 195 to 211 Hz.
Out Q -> 6.777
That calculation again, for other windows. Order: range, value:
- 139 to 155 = 6.794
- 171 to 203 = 7.802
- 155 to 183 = 8.035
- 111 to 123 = 6.907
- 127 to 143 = 6.556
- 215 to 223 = 3.973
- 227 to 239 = 4.708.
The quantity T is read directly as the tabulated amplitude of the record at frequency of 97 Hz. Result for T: 6.585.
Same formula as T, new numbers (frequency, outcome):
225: 4.021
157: 7.135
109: 6.712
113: 6.731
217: 3.77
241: 5.464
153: 6.794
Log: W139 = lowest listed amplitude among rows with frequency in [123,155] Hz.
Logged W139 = 4.983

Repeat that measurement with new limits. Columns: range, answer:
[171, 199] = 6.777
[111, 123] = 6.731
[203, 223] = 3.77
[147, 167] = 5.835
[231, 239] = 4.381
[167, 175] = 7.532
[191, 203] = 6.087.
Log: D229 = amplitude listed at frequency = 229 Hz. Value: 4.223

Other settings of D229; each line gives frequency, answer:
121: 6.889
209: 4.621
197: 6.777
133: 5.978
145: 5.268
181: 7.694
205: 5.412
